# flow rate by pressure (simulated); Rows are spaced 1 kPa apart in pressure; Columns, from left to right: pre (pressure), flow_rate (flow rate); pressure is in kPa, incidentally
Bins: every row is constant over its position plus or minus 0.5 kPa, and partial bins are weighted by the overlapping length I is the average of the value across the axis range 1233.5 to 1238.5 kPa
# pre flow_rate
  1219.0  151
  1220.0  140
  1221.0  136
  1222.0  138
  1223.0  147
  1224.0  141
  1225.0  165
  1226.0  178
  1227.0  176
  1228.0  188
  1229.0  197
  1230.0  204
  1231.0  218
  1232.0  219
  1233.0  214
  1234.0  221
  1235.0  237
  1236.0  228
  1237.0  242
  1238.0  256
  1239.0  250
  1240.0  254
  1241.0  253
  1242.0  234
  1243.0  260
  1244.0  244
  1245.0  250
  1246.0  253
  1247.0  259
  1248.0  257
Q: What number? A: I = 237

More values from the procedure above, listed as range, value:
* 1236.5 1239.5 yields 249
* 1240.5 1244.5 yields 248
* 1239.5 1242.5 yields 247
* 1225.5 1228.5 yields 181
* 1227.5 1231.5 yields 202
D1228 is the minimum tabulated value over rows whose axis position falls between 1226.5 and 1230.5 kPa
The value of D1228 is 176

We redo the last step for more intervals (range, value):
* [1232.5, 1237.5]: 214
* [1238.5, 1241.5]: 250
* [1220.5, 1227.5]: 136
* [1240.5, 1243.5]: 234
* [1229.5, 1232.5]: 204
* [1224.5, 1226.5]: 165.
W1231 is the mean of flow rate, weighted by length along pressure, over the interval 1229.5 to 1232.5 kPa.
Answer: 214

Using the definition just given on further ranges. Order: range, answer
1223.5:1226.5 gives 161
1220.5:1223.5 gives 140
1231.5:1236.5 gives 224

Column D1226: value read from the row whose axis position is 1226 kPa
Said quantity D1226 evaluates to 178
